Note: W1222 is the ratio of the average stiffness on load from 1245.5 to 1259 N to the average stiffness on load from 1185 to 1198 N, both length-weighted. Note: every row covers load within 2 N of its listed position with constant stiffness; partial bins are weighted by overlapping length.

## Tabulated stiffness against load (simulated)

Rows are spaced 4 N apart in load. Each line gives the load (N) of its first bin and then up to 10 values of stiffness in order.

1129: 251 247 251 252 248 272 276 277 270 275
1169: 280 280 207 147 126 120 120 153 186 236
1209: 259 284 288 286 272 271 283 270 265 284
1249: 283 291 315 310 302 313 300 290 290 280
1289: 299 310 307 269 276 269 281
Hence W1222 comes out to 2.3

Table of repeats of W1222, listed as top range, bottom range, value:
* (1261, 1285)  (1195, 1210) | 1.45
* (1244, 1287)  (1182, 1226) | 1.42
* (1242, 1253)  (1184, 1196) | 2.28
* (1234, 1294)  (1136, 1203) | 1.33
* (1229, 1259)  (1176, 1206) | 1.80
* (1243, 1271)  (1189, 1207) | 1.79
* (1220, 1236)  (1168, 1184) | 1.27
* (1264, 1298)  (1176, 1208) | 1.83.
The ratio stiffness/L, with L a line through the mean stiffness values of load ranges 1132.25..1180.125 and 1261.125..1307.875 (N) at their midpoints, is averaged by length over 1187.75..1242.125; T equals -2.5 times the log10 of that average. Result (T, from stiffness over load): 0.17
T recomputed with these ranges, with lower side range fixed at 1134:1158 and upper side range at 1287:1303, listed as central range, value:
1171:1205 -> 0.50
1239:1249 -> 0.03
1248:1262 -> -0.05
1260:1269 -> -0.07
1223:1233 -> 0.03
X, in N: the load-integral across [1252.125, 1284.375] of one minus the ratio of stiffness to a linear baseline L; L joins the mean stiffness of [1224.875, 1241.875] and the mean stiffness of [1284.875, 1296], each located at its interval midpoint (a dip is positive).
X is -1.3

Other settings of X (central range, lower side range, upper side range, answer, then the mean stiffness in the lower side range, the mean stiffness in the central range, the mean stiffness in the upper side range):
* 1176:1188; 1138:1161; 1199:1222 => 4.9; 265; 153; 255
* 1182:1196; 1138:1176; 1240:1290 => 7.6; 268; 126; 294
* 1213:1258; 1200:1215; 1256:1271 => -0.9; 245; 282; 310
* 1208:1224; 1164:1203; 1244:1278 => -3.1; 187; 280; 299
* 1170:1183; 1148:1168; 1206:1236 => 2.8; 274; 217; 276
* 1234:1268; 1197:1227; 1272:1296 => -1.9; 252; 290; 295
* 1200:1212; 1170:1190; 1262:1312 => -1.4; 184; 235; 292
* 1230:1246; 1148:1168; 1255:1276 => 1.3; 274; 275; 307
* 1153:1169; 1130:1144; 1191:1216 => -2.7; 250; 275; 210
